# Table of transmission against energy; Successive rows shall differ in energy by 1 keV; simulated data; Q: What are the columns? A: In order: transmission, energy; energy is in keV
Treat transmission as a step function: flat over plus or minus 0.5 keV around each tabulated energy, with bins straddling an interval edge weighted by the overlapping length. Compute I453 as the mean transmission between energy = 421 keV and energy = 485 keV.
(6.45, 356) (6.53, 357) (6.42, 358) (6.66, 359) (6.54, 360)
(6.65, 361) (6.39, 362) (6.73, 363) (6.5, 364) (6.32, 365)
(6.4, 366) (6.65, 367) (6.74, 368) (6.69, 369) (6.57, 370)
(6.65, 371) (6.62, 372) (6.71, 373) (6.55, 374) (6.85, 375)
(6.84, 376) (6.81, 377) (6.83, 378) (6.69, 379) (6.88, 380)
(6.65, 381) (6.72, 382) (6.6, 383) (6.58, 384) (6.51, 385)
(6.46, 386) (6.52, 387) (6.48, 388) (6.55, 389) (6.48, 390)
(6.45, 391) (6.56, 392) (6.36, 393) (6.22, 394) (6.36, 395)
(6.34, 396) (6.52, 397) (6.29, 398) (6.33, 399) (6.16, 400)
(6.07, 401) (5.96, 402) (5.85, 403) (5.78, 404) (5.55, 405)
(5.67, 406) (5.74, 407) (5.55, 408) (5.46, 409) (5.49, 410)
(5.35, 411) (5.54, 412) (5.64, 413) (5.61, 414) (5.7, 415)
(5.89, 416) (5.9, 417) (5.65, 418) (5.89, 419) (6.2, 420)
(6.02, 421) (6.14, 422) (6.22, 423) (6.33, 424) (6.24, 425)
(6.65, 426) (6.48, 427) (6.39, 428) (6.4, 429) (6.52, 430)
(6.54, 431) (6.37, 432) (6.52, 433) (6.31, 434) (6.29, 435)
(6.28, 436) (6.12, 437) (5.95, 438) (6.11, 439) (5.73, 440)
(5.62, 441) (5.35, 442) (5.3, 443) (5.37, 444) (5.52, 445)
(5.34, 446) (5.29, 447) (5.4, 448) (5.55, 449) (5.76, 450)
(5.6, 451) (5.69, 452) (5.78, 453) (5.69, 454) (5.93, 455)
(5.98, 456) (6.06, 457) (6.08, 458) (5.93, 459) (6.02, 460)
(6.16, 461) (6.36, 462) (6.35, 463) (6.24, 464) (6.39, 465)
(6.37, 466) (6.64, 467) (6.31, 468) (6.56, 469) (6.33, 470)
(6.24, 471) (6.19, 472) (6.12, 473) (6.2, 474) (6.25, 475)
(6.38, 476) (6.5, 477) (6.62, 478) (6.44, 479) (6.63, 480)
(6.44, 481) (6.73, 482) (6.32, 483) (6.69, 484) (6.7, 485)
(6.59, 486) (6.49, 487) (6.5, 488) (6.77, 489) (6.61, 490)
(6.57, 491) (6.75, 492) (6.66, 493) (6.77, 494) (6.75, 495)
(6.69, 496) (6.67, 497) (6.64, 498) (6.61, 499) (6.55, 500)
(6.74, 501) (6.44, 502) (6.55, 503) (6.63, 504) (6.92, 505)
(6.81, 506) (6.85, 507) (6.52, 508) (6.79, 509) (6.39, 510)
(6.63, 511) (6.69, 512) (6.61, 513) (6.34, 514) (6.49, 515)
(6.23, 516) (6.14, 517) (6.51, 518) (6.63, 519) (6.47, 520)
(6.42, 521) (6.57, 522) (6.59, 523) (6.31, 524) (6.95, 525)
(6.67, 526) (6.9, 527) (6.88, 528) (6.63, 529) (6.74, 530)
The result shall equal 6.14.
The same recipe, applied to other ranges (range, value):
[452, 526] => 6.45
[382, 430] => 6.12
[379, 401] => 6.47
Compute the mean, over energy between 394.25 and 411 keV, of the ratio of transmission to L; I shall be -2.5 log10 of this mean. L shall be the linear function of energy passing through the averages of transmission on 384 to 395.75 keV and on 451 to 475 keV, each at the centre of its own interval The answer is 0.08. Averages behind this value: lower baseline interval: 6.45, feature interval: 5.93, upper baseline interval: 6.15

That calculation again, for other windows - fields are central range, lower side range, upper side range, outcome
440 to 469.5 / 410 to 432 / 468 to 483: 0.069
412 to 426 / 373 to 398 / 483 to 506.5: 0.109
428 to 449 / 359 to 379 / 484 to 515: 0.124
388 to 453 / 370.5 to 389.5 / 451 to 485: 0.086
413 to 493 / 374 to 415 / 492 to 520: 0.047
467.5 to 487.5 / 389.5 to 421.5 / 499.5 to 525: -0.012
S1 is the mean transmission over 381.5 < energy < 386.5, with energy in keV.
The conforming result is 6.57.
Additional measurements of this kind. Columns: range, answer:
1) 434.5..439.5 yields 6.15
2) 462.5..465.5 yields 6.33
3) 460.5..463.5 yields 6.29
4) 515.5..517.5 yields 6.19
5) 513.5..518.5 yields 6.34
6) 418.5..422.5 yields 6.06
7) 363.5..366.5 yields 6.41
